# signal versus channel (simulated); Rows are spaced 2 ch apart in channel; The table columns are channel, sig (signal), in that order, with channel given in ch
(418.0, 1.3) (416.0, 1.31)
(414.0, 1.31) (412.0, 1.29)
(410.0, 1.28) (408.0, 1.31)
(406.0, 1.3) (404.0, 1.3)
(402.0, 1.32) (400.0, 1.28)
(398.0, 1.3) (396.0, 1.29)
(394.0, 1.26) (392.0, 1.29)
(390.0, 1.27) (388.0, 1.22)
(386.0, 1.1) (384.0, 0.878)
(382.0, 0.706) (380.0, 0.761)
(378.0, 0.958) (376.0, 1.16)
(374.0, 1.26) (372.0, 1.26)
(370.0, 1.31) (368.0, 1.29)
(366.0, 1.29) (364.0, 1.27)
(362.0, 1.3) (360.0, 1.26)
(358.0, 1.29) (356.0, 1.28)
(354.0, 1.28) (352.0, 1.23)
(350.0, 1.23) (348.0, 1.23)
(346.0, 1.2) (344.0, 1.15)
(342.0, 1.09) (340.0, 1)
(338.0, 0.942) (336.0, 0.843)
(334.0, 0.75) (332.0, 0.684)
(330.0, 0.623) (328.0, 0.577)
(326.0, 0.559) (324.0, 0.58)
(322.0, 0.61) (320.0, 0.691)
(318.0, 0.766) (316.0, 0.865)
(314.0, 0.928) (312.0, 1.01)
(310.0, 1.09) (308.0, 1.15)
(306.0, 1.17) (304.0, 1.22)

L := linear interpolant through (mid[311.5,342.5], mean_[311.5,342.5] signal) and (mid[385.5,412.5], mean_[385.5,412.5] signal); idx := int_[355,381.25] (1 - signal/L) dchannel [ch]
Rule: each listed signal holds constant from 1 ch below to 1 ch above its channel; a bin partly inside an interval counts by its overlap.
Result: -3.7 ch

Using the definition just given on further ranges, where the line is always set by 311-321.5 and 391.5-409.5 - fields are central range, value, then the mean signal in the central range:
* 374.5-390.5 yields 2.6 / 1.01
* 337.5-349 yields -1.4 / 1.11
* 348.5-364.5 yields -3.2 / 1.27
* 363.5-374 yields -1.5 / 1.28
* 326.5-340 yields 2.7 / 0.749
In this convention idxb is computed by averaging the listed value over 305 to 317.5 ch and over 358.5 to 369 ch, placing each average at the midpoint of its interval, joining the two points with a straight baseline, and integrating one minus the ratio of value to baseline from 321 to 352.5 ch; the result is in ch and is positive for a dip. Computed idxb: 7.40 ch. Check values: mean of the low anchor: 1.02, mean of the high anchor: 1.28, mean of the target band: 0.888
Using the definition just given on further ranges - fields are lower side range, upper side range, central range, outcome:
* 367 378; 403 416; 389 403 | -0.1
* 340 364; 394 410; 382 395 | 1.5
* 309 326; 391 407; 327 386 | -2.1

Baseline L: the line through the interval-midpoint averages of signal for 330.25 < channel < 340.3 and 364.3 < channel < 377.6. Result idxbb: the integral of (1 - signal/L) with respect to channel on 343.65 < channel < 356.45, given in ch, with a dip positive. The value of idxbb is -3.0 ch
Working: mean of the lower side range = 0.816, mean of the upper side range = 1.25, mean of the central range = 1.23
